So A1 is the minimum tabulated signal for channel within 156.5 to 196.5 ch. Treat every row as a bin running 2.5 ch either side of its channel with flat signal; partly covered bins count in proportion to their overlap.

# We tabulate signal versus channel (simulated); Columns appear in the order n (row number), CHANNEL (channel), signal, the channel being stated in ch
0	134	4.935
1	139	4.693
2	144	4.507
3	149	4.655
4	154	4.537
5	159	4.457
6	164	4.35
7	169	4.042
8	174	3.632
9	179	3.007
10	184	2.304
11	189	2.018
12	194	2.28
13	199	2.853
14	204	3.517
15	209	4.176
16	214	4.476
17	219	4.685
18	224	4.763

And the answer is 2.018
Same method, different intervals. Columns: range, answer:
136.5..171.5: 4.042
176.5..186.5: 2.304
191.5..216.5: 2.28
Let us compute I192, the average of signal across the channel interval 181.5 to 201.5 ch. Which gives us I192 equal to 2.36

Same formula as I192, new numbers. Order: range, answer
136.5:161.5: 4.57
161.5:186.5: 3.47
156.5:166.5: 4.4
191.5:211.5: 3.21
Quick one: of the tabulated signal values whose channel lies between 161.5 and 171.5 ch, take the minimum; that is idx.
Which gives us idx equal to 4.042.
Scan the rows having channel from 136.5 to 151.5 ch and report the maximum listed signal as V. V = 4.693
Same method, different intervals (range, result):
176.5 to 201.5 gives 3.007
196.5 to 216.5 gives 4.476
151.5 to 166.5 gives 4.537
